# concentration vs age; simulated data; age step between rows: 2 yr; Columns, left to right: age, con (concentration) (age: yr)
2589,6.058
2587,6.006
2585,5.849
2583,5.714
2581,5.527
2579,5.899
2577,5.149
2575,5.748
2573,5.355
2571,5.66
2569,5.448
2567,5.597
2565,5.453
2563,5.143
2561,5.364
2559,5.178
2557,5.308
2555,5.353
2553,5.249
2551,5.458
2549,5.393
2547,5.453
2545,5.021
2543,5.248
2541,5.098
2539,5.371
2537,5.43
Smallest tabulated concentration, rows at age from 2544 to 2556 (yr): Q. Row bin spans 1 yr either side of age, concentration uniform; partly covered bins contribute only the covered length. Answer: 5.021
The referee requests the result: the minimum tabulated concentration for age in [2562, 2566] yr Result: 5.143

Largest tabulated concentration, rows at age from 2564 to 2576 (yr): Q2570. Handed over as 5.748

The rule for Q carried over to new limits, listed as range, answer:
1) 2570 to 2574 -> 5.355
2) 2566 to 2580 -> 5.149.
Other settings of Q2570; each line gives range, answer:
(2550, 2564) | 5.458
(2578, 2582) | 5.899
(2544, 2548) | 5.453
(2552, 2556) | 5.353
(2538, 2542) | 5.371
